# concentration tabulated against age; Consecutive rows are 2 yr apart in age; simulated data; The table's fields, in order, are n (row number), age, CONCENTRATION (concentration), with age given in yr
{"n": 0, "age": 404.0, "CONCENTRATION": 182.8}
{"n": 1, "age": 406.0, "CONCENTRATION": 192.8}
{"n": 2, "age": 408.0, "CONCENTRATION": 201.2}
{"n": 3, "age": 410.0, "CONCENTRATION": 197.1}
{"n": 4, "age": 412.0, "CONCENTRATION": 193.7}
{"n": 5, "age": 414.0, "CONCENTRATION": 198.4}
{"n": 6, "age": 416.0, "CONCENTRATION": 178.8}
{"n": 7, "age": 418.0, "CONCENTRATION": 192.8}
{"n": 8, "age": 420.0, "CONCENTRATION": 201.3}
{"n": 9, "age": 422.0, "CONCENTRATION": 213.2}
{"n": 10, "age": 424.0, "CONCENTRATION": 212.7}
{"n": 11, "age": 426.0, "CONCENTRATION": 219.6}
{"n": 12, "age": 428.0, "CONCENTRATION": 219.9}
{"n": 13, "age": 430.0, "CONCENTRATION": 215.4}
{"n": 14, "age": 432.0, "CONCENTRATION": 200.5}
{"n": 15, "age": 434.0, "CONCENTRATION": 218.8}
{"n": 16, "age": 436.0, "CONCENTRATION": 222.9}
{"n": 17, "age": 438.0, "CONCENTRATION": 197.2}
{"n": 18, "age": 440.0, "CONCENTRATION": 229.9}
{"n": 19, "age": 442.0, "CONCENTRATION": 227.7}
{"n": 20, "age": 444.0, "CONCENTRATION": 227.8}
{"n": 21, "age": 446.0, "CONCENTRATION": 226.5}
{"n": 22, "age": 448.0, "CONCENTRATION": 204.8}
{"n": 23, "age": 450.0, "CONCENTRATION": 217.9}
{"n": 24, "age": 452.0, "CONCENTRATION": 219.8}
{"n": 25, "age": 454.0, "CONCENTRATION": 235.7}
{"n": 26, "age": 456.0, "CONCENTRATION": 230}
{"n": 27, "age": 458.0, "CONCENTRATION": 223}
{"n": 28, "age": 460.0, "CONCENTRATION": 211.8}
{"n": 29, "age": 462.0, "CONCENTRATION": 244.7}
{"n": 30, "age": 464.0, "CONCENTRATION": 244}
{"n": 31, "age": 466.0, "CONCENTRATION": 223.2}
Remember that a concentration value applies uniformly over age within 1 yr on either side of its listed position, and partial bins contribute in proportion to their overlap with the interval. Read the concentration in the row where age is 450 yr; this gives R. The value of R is 217.9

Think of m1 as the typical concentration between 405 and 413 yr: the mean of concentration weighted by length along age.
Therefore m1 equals 196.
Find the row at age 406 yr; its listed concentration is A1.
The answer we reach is 192.8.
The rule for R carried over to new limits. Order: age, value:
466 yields 223.2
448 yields 204.8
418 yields 192.8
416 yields 178.8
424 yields 212.7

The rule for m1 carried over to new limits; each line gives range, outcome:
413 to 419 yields 190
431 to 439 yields 210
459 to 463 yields 228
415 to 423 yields 197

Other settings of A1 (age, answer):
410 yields 197.1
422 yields 213.2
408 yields 201.2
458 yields 223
